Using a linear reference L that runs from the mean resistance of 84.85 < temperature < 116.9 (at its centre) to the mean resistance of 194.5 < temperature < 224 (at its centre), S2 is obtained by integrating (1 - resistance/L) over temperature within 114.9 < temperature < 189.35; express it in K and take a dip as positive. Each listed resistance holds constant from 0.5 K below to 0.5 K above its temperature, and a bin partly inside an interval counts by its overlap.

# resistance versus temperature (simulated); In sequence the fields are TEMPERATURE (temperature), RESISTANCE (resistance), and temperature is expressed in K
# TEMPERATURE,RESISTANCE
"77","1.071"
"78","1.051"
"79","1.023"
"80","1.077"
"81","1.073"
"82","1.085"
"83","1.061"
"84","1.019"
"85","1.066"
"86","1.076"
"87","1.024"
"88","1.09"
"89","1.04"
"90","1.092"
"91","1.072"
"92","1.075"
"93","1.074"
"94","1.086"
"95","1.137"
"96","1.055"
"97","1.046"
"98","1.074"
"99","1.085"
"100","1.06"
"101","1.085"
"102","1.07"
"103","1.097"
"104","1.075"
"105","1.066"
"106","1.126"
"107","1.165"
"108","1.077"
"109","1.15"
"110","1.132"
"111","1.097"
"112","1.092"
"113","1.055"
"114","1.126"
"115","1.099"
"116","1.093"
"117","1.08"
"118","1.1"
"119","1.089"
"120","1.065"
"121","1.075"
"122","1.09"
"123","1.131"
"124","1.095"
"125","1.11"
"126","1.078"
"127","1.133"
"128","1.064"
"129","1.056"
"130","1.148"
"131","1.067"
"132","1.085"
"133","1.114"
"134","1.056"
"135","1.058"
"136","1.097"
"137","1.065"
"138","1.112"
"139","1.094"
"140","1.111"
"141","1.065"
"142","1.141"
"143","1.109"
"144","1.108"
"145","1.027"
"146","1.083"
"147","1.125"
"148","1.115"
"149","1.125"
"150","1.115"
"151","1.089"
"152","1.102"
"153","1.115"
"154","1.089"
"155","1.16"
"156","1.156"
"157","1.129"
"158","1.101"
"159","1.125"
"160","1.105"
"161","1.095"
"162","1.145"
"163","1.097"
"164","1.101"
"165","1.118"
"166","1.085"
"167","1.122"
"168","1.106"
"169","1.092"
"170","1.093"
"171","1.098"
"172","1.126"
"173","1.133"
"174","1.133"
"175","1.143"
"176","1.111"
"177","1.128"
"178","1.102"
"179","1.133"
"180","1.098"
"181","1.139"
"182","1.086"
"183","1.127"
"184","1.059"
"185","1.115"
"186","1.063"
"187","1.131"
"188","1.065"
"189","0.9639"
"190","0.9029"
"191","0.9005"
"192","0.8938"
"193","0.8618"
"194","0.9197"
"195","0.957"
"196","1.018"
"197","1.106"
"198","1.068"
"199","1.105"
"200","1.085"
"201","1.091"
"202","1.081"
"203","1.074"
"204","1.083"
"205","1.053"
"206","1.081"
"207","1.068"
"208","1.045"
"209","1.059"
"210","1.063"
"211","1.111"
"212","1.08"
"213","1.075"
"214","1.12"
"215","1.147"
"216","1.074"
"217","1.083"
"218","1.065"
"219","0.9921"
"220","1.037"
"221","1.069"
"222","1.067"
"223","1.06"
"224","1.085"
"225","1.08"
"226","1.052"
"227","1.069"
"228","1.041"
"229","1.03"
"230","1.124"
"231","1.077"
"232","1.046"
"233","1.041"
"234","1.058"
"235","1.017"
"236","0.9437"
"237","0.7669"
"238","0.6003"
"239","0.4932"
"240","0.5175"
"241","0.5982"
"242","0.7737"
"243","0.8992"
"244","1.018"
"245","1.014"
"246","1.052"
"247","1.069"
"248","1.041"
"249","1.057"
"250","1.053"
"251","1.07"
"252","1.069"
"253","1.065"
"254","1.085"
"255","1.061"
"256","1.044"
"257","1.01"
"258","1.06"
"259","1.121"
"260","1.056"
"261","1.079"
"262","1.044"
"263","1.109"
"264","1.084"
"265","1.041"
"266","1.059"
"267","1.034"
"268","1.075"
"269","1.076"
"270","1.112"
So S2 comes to -1.6 K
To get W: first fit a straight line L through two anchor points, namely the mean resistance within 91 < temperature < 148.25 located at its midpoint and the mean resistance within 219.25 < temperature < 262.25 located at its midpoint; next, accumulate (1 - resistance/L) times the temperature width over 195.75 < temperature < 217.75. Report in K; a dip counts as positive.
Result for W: -1.34 K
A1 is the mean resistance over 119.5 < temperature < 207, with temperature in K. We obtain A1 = 1.08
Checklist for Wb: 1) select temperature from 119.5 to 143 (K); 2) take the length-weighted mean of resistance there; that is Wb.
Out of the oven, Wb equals 1.09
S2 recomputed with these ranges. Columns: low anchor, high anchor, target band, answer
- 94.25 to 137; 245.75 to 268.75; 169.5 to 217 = 0.4 K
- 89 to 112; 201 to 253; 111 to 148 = -0.7 K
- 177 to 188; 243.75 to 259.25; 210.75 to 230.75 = 0.1 K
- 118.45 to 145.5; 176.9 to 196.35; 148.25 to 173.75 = -1.3 K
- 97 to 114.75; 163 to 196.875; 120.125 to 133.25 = -0.1 K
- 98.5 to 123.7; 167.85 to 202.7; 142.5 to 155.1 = -0.3 K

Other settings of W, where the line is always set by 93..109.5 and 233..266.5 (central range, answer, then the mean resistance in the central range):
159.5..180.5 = -1.6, 1.11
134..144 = -0.3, 1.09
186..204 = 0.0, 1.02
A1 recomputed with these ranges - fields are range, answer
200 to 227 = 1.07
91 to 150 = 1.09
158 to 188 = 1.11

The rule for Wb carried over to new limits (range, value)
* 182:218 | 1.05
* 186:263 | 1.01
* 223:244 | 0.922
